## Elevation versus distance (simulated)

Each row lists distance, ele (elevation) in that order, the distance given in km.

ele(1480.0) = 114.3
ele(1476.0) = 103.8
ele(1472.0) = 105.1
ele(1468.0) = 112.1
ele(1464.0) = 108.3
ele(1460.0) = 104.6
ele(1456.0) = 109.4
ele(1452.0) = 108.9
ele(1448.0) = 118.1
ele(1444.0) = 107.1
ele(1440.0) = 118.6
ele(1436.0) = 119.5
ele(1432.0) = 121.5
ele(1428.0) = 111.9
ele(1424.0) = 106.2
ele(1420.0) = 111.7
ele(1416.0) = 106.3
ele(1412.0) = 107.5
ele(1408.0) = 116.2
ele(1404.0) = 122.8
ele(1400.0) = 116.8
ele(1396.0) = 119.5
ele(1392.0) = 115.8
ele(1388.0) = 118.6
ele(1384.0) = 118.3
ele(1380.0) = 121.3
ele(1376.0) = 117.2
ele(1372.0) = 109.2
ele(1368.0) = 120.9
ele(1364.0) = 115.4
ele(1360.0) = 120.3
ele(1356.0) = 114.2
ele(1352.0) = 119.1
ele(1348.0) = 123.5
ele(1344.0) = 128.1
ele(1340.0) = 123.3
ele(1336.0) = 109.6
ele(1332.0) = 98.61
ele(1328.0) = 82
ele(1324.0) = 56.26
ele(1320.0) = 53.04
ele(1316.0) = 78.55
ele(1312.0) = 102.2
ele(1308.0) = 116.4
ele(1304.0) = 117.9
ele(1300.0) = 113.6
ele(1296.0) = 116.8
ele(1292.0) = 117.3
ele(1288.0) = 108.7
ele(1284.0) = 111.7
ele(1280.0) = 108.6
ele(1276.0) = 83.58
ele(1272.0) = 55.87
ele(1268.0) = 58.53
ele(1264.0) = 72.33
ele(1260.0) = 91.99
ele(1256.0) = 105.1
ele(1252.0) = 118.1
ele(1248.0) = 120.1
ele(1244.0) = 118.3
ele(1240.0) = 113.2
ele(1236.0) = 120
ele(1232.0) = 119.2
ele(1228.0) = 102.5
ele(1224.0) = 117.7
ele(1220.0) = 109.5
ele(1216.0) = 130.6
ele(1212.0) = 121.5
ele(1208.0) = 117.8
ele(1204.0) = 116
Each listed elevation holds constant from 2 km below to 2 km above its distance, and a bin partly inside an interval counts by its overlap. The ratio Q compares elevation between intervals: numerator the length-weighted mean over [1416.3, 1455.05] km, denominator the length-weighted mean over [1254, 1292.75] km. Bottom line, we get 1.3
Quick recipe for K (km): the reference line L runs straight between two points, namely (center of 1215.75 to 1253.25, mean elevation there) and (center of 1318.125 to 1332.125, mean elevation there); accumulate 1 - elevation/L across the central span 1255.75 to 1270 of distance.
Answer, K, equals 3.19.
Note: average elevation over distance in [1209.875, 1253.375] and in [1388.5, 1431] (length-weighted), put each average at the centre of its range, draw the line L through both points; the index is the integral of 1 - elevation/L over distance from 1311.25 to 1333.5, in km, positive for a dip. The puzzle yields 7.5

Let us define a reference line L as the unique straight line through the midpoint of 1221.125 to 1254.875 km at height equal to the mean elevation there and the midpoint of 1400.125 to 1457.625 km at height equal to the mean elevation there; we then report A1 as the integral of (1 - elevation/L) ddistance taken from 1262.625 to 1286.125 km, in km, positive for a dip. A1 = 6.7 km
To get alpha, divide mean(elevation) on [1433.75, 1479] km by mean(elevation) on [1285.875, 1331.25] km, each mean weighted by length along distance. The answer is 1.14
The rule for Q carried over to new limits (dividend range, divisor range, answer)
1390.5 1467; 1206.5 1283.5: 1.08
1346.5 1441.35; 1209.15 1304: 1.09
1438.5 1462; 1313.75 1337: 1.41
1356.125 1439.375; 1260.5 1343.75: 1.22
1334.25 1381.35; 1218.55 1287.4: 1.17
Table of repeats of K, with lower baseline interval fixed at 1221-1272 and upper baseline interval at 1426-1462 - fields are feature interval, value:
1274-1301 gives -0.9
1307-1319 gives 1.4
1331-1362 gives -2.7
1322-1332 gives 3.0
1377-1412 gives -2.3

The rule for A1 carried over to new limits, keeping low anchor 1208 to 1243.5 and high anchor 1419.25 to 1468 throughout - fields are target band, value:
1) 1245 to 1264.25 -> 1.9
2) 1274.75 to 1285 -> 1.3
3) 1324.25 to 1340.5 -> 2.6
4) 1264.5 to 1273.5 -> 4.4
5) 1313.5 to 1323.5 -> 4.2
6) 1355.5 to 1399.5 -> -1.5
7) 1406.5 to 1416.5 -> 0.2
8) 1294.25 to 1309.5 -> -0.1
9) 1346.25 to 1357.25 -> -0.5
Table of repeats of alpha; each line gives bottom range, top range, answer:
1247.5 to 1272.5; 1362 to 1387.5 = 1.32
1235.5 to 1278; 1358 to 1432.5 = 1.21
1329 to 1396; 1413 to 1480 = 0.95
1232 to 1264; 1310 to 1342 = 0.80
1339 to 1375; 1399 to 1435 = 0.95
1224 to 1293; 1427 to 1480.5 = 1.10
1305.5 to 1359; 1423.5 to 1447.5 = 1.14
